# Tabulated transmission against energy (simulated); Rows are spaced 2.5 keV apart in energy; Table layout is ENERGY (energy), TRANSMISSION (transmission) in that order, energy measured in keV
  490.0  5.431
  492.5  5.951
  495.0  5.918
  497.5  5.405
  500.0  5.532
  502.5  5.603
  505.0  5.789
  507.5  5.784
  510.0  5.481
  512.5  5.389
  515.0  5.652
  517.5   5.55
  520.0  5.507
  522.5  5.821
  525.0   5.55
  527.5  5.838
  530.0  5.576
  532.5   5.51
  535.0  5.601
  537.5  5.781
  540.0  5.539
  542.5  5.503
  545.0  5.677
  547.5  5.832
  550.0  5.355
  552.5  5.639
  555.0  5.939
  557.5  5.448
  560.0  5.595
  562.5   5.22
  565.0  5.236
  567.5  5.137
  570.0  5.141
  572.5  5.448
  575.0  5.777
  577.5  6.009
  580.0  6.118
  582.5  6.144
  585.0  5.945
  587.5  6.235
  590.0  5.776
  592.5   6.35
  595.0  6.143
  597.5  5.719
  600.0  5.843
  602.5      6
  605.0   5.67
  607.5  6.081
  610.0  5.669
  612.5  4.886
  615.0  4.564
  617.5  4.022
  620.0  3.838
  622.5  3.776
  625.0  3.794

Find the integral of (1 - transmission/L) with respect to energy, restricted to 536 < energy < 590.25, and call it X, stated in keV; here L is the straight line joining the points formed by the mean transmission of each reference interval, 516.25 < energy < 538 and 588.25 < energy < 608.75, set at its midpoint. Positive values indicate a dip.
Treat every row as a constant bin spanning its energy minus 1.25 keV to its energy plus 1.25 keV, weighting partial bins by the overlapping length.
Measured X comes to 1.3 keV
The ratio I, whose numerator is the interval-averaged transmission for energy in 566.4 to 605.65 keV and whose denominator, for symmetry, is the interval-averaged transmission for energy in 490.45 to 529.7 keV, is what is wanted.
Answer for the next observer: 1.04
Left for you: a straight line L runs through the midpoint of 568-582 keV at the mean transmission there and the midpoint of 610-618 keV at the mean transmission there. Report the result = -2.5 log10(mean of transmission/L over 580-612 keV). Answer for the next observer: -0.153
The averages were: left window 5.69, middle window 5.95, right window 4.72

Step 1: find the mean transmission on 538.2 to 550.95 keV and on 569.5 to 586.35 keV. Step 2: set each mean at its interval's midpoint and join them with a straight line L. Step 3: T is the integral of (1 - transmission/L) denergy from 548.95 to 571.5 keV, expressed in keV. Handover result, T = 1.1 keV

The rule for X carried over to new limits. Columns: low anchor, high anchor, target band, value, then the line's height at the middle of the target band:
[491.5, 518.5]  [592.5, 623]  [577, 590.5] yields -1.77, 5.35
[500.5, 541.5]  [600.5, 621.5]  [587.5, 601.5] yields -2.14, 5.2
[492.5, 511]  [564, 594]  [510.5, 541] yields 0.52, 5.7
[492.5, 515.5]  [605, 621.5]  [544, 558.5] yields -0.93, 5.31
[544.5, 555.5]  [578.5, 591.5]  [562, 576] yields 1.32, 5.88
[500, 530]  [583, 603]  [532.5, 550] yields 0.40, 5.75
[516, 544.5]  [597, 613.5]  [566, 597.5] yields -0.90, 5.68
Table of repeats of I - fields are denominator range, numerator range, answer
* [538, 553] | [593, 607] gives 1.06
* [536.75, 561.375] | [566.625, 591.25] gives 1.03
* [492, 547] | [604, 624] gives 0.85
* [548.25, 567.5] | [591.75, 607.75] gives 1.09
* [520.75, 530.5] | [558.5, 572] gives 0.93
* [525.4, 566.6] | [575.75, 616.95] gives 1.04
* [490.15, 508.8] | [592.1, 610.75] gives 1.04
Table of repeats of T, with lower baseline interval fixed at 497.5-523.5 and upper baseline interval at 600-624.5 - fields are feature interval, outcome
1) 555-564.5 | -0.33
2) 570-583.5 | -1.68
